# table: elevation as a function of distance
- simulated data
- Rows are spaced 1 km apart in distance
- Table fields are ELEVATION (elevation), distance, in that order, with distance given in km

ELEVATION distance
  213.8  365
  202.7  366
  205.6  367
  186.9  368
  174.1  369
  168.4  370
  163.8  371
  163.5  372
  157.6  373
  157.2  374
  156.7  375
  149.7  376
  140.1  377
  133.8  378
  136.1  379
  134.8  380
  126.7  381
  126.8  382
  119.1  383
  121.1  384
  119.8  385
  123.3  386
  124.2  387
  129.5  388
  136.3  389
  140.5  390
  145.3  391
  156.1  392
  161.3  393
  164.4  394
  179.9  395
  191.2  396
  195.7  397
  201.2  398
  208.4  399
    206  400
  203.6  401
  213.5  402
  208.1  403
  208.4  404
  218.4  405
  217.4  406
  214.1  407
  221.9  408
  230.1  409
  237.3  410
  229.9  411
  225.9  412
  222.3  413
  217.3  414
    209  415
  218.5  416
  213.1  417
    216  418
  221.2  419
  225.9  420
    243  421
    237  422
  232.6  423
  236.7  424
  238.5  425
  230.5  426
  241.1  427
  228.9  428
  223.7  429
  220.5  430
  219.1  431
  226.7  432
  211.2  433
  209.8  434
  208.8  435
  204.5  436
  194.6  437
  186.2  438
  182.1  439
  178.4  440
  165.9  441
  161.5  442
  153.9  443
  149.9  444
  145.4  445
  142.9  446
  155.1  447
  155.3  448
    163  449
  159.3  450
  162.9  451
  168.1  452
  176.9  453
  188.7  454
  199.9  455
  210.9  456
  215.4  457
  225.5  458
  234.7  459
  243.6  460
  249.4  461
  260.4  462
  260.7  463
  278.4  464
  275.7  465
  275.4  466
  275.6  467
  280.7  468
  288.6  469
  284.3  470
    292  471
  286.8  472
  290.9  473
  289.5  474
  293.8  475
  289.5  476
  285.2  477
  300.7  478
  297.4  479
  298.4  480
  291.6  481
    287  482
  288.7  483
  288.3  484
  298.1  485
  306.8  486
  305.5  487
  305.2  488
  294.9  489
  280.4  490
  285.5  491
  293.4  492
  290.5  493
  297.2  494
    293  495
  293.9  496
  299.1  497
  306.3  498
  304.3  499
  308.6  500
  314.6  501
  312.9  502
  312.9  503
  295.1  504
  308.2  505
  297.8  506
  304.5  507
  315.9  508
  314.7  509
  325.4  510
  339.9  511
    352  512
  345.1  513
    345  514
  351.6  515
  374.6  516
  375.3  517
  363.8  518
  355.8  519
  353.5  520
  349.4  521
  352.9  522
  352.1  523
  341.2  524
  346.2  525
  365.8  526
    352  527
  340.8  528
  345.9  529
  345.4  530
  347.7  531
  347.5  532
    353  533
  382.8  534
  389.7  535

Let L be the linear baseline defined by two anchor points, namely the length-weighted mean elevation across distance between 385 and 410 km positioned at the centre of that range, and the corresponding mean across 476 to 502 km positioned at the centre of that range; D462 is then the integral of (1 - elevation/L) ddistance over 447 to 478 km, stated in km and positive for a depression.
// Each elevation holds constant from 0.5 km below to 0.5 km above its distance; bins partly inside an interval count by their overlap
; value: 2.80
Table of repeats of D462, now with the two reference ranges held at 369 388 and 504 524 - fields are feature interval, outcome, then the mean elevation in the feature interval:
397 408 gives -2.1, 210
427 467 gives 6.3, 203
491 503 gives 0.5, 301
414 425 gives -1.3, 226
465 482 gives -0.5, 288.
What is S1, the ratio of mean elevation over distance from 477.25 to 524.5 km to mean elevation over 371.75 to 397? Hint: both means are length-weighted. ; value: 2.19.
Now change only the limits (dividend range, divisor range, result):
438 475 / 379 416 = 1.21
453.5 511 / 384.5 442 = 1.42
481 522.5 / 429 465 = 1.60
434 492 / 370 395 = 1.68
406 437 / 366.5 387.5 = 1.52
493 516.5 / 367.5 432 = 1.69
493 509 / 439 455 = 1.86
